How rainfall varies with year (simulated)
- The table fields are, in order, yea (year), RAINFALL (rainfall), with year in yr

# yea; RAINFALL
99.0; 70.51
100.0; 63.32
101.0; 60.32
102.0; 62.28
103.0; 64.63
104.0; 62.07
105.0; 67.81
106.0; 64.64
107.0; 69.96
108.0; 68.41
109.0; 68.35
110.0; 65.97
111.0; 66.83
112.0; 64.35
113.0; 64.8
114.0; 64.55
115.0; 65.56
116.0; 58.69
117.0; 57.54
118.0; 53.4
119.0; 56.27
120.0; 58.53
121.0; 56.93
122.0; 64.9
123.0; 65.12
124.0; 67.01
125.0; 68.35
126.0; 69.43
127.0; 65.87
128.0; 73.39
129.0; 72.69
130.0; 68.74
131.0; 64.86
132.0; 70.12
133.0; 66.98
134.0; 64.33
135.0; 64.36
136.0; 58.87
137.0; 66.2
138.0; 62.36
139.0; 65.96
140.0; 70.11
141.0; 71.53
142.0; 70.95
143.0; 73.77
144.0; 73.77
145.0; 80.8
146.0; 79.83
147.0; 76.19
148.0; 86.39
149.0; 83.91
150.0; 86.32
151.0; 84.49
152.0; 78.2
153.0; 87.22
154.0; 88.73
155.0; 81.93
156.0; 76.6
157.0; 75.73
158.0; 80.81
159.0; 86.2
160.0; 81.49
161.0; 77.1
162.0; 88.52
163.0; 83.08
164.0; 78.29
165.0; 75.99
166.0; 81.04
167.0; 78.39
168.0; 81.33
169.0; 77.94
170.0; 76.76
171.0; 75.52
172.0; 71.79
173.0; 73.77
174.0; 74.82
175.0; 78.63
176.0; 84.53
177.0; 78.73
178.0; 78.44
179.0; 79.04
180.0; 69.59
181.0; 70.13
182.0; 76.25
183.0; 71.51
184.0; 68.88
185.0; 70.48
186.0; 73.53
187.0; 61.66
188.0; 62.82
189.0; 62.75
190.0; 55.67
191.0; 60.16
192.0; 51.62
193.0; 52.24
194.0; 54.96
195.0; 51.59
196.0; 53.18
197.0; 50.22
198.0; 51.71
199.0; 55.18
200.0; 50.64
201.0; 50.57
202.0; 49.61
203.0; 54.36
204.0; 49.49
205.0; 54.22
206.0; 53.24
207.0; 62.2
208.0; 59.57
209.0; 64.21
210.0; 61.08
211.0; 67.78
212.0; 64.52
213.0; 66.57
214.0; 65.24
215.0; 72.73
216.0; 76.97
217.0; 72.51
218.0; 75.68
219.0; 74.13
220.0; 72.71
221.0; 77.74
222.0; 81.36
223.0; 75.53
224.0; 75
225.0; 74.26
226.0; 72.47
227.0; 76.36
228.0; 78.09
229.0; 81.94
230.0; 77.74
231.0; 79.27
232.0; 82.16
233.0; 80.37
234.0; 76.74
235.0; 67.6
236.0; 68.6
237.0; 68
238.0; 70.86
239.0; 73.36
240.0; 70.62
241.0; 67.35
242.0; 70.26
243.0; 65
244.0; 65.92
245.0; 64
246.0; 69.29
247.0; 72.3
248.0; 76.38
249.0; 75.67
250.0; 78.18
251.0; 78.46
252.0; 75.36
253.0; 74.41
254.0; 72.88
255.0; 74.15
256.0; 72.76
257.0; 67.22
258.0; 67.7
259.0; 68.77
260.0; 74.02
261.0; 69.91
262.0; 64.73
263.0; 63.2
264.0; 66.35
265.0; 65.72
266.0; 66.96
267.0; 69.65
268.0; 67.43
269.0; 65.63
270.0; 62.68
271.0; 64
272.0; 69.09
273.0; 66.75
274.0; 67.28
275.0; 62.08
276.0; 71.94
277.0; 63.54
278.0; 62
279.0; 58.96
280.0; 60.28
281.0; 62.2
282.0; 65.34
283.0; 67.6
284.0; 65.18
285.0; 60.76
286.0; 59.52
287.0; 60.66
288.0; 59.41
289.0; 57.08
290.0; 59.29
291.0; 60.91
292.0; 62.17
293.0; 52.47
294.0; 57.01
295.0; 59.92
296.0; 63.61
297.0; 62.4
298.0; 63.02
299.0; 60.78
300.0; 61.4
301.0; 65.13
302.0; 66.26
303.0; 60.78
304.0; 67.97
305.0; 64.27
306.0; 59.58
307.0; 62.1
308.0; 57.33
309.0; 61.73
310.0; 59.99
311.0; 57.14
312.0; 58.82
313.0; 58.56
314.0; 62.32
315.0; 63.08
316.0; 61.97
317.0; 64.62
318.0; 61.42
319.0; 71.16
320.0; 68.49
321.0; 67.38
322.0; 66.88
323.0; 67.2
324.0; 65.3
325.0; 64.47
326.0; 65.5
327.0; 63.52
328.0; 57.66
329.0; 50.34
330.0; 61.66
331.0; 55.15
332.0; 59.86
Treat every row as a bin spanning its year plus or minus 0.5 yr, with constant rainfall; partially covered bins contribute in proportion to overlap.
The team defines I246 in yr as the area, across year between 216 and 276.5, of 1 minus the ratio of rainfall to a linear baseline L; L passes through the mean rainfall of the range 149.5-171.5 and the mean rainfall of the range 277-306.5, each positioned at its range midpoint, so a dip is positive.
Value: -2.9 yr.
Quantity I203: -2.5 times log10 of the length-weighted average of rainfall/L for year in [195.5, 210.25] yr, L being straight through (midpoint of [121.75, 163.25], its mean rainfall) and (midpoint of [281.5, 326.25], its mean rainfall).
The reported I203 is 0.27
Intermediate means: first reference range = 74.4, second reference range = 62.4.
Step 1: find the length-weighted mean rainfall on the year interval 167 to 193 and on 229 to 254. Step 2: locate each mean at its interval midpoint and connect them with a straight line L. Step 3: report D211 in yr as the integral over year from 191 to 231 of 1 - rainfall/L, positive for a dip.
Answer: 4.27 yr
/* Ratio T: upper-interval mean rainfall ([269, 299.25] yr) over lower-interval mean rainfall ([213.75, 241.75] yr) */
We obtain 0.84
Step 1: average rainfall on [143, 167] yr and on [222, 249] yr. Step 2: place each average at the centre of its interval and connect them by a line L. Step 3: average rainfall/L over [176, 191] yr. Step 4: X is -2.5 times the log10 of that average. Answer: 0.12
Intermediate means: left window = 81.2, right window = 73.3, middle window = 70.1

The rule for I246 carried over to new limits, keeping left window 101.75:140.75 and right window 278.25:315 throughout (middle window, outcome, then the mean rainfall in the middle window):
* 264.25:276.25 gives -0.9 yr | 66.5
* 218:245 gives -4.8 yr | 73.8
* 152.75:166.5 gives -3.7 yr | 81.5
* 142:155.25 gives -3.5 yr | 81.2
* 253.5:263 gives -1.2 yr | 69.9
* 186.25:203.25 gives 2.3 yr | 54.9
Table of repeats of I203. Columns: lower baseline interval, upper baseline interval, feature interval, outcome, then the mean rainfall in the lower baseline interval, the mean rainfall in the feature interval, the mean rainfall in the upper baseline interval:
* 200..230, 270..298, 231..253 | -0.11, 67.5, 72.4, 62.3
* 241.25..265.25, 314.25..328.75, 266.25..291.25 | 0.08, 70.5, 63.6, 64.6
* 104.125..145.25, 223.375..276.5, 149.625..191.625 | -0.13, 66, 76.2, 71.1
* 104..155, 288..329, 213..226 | -0.13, 69.3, 74.1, 62.1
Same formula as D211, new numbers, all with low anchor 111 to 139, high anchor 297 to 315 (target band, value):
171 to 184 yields -2.4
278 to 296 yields 0.4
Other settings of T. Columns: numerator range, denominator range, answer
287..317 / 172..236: 0.90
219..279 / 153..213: 1.04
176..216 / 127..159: 0.84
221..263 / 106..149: 1.08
